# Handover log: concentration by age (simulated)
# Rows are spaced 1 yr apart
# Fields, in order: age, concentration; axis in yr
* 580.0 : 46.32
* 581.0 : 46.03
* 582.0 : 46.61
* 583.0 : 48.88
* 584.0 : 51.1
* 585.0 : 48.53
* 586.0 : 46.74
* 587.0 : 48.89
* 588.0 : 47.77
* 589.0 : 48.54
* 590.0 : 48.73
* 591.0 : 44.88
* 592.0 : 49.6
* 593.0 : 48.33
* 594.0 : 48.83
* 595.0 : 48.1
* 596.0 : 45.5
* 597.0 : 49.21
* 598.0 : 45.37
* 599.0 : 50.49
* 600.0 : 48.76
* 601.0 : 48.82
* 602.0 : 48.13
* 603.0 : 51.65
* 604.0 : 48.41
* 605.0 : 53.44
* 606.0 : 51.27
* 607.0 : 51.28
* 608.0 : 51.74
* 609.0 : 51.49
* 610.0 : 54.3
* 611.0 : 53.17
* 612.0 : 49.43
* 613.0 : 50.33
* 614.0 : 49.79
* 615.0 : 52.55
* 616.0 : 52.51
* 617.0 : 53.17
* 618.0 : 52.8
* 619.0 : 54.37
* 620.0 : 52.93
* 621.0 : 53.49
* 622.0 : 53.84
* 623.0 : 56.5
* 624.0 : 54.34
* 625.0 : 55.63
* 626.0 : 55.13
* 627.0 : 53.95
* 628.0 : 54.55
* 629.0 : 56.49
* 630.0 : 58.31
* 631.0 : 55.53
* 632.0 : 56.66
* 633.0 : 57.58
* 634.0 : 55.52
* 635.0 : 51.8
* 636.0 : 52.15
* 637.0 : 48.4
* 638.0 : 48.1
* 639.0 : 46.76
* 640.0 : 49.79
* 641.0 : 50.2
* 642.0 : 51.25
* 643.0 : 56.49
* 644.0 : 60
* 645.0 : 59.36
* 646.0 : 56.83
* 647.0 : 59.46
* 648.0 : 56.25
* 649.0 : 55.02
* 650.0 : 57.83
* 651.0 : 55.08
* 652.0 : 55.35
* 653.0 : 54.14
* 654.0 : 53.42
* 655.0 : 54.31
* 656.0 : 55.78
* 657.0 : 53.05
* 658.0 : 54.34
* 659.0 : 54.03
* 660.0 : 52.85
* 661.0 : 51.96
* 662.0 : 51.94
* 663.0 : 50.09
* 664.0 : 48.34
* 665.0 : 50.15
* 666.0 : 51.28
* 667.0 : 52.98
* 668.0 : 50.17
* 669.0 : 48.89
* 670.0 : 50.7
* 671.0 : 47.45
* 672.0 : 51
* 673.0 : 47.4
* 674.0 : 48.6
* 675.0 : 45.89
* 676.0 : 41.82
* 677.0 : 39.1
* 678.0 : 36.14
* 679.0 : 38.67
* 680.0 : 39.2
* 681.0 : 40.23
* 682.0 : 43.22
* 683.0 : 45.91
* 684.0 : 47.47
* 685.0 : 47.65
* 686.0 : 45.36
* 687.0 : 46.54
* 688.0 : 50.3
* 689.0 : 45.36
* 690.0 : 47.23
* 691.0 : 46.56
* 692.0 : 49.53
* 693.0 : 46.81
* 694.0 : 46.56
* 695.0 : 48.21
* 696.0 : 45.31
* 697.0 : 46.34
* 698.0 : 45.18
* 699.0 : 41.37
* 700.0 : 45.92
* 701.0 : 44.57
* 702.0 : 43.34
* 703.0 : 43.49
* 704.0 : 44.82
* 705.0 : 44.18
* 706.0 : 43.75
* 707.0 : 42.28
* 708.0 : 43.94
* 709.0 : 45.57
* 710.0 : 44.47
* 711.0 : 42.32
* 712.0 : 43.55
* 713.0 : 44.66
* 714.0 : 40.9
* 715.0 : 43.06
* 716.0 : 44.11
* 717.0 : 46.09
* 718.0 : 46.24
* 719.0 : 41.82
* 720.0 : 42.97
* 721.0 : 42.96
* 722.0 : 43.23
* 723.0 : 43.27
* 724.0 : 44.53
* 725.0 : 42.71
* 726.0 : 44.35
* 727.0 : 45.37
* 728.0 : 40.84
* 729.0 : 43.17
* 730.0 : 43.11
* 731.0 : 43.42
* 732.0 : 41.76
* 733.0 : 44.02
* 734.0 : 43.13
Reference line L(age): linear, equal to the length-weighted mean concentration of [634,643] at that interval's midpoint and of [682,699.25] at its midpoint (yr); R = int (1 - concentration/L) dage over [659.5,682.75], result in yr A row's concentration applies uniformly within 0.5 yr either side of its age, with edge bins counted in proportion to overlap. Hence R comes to 0.6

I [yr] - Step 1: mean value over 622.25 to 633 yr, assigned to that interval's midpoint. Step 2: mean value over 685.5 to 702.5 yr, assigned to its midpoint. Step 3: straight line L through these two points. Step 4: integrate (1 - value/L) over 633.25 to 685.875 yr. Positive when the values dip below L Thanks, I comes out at 0.76 yr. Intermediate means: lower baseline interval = 55.8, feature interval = 50.5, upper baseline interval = 46.1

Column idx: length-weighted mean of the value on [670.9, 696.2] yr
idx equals 45.3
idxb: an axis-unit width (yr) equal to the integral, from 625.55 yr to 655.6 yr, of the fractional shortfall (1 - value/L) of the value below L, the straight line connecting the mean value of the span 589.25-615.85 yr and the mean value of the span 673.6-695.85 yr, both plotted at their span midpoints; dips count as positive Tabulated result -4.46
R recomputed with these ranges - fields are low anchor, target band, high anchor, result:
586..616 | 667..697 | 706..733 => -0.3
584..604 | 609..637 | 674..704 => -3.9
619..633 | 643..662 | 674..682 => -3.0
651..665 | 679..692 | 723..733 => 1.0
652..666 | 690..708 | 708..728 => 0.5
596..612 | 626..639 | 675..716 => -1.4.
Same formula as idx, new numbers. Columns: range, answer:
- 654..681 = 48.6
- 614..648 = 54.1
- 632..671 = 53.2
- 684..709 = 45.6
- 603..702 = 50.7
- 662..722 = 45.4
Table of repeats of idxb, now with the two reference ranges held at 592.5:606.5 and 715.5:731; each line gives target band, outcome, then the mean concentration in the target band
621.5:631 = -1.5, 55.4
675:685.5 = 0.8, 42.1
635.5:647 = -1.4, 53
